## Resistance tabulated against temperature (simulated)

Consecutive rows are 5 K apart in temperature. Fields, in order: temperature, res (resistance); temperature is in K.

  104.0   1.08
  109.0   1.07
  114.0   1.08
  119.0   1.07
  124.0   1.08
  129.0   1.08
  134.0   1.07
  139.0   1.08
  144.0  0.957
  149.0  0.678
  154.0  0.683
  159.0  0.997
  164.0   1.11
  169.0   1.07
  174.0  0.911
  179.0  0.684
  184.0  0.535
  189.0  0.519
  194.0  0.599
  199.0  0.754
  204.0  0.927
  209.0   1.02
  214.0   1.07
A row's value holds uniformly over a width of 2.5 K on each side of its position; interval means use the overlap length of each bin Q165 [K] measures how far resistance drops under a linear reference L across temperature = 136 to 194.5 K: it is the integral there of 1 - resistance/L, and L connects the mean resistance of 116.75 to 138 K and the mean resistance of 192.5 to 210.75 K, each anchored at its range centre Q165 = 7.8 K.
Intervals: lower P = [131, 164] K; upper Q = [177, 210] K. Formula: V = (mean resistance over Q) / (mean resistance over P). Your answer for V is 0.76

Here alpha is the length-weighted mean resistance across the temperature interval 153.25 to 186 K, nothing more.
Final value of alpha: 0.87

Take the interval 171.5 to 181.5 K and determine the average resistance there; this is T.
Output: 0.797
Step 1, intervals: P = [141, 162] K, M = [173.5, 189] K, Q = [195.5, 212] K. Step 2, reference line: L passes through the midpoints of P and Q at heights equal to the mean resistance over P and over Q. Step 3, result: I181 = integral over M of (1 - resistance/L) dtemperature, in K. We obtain 3.82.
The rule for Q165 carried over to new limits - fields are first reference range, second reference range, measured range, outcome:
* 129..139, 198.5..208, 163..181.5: 0.83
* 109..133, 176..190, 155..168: -4.35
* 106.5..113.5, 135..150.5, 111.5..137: -1.61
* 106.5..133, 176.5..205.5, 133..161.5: 0.48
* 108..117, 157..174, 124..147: 0.38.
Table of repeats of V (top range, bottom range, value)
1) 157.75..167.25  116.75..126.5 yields 0.99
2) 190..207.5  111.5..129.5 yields 0.70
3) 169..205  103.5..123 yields 0.67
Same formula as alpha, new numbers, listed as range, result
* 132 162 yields 0.912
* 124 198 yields 0.861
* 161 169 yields 1.09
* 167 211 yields 0.774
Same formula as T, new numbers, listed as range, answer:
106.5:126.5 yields 1.07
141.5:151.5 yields 0.818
